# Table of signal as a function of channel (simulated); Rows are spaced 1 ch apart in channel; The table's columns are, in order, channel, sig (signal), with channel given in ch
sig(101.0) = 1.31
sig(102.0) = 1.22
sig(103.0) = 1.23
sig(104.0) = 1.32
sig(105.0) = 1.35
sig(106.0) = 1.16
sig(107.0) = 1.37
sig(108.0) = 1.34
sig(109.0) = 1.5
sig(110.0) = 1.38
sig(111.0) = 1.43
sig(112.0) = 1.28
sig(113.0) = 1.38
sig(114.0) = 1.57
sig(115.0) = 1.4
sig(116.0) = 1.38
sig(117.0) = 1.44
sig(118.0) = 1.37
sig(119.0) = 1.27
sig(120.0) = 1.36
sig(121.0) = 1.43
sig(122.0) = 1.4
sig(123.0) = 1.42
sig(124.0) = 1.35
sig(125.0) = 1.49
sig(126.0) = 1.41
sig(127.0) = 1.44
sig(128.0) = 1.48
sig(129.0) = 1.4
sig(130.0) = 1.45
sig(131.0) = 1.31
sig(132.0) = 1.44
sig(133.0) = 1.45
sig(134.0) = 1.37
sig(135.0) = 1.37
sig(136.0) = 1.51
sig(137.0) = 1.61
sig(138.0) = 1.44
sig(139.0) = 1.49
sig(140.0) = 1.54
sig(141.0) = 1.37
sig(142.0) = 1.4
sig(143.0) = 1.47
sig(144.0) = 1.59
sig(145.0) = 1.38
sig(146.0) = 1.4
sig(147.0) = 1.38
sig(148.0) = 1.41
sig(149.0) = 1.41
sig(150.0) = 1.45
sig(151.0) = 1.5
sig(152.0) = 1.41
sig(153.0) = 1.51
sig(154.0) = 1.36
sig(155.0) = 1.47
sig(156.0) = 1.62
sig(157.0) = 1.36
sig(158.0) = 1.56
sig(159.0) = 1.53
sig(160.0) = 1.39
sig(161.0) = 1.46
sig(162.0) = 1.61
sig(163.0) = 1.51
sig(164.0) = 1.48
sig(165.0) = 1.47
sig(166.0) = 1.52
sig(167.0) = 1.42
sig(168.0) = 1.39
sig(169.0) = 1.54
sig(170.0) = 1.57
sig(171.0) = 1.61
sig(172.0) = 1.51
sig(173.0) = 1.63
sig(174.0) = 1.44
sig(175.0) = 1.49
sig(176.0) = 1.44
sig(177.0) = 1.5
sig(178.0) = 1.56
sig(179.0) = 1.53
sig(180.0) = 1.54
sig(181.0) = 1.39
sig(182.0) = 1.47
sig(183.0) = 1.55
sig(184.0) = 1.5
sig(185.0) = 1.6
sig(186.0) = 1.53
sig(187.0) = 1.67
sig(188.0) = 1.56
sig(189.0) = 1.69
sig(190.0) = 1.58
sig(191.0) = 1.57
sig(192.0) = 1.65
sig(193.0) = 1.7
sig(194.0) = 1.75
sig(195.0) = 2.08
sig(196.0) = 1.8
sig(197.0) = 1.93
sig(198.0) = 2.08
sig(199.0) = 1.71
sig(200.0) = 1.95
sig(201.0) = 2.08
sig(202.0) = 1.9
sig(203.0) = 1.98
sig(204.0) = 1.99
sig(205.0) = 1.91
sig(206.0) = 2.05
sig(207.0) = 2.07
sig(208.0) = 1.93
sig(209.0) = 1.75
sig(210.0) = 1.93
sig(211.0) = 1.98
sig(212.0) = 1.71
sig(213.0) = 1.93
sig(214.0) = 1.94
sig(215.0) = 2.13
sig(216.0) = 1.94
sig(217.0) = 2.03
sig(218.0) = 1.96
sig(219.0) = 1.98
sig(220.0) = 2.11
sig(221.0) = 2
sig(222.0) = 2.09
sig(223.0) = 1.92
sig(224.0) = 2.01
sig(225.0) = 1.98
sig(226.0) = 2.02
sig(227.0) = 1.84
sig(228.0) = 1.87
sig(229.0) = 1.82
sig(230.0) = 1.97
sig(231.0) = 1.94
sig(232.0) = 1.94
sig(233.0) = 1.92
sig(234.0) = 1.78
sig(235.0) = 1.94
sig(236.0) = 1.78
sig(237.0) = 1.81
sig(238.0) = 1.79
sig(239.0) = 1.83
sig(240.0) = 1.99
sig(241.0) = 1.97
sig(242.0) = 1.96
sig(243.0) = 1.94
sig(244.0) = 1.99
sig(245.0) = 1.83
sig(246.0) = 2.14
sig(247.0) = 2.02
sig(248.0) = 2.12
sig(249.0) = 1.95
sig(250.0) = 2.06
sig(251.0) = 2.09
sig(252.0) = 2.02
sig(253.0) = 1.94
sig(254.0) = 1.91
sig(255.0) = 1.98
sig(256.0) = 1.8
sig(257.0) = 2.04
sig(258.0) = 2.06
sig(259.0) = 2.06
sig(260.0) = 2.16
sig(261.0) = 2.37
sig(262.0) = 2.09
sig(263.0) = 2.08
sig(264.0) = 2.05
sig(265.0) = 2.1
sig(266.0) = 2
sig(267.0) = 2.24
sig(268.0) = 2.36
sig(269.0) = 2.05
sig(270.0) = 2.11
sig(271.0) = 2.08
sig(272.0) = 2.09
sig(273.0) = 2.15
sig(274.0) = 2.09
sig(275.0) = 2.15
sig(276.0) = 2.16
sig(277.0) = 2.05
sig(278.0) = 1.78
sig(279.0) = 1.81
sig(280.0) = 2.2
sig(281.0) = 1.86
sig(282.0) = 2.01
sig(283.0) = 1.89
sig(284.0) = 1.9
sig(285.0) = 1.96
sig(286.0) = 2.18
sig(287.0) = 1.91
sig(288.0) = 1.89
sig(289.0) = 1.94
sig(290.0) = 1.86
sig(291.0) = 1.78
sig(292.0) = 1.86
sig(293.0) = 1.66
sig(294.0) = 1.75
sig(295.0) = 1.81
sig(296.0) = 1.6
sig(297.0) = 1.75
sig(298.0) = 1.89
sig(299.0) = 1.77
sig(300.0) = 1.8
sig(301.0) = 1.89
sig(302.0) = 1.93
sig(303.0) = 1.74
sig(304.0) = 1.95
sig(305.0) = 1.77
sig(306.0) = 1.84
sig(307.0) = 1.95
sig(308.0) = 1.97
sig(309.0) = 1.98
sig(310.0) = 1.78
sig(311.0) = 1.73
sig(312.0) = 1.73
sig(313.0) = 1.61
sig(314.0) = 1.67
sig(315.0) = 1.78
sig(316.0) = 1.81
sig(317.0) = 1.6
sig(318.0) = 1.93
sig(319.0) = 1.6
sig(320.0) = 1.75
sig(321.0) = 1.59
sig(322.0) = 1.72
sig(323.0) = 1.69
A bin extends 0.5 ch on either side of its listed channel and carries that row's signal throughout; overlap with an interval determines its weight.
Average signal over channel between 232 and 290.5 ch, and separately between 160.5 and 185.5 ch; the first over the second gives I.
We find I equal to 1.33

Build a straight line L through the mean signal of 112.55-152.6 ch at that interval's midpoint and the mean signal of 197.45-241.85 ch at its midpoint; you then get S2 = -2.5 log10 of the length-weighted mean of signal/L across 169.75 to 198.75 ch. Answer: 0.07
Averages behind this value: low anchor 1.43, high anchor 1.94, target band 1.62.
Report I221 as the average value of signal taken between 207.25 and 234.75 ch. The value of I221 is 1.94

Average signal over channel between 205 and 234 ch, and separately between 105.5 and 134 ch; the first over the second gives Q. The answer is 1.40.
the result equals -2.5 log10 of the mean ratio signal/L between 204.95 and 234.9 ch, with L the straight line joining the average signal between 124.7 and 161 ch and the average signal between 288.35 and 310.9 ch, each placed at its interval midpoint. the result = -0.190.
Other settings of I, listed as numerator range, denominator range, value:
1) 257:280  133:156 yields 1.44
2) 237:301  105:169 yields 1.38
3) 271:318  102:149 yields 1.34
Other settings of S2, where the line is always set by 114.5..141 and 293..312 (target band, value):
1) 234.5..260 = -0.16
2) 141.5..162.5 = 0.01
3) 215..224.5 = -0.23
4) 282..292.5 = -0.08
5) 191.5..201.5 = -0.18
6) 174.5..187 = 0.02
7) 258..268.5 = -0.23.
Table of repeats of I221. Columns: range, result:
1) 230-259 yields 1.95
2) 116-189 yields 1.47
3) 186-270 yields 1.95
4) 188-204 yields 1.83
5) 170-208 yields 1.7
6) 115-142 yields 1.42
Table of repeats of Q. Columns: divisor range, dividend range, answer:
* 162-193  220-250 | 1.27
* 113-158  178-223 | 1.27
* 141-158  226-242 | 1.30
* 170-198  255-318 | 1.20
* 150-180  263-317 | 1.28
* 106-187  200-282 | 1.37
